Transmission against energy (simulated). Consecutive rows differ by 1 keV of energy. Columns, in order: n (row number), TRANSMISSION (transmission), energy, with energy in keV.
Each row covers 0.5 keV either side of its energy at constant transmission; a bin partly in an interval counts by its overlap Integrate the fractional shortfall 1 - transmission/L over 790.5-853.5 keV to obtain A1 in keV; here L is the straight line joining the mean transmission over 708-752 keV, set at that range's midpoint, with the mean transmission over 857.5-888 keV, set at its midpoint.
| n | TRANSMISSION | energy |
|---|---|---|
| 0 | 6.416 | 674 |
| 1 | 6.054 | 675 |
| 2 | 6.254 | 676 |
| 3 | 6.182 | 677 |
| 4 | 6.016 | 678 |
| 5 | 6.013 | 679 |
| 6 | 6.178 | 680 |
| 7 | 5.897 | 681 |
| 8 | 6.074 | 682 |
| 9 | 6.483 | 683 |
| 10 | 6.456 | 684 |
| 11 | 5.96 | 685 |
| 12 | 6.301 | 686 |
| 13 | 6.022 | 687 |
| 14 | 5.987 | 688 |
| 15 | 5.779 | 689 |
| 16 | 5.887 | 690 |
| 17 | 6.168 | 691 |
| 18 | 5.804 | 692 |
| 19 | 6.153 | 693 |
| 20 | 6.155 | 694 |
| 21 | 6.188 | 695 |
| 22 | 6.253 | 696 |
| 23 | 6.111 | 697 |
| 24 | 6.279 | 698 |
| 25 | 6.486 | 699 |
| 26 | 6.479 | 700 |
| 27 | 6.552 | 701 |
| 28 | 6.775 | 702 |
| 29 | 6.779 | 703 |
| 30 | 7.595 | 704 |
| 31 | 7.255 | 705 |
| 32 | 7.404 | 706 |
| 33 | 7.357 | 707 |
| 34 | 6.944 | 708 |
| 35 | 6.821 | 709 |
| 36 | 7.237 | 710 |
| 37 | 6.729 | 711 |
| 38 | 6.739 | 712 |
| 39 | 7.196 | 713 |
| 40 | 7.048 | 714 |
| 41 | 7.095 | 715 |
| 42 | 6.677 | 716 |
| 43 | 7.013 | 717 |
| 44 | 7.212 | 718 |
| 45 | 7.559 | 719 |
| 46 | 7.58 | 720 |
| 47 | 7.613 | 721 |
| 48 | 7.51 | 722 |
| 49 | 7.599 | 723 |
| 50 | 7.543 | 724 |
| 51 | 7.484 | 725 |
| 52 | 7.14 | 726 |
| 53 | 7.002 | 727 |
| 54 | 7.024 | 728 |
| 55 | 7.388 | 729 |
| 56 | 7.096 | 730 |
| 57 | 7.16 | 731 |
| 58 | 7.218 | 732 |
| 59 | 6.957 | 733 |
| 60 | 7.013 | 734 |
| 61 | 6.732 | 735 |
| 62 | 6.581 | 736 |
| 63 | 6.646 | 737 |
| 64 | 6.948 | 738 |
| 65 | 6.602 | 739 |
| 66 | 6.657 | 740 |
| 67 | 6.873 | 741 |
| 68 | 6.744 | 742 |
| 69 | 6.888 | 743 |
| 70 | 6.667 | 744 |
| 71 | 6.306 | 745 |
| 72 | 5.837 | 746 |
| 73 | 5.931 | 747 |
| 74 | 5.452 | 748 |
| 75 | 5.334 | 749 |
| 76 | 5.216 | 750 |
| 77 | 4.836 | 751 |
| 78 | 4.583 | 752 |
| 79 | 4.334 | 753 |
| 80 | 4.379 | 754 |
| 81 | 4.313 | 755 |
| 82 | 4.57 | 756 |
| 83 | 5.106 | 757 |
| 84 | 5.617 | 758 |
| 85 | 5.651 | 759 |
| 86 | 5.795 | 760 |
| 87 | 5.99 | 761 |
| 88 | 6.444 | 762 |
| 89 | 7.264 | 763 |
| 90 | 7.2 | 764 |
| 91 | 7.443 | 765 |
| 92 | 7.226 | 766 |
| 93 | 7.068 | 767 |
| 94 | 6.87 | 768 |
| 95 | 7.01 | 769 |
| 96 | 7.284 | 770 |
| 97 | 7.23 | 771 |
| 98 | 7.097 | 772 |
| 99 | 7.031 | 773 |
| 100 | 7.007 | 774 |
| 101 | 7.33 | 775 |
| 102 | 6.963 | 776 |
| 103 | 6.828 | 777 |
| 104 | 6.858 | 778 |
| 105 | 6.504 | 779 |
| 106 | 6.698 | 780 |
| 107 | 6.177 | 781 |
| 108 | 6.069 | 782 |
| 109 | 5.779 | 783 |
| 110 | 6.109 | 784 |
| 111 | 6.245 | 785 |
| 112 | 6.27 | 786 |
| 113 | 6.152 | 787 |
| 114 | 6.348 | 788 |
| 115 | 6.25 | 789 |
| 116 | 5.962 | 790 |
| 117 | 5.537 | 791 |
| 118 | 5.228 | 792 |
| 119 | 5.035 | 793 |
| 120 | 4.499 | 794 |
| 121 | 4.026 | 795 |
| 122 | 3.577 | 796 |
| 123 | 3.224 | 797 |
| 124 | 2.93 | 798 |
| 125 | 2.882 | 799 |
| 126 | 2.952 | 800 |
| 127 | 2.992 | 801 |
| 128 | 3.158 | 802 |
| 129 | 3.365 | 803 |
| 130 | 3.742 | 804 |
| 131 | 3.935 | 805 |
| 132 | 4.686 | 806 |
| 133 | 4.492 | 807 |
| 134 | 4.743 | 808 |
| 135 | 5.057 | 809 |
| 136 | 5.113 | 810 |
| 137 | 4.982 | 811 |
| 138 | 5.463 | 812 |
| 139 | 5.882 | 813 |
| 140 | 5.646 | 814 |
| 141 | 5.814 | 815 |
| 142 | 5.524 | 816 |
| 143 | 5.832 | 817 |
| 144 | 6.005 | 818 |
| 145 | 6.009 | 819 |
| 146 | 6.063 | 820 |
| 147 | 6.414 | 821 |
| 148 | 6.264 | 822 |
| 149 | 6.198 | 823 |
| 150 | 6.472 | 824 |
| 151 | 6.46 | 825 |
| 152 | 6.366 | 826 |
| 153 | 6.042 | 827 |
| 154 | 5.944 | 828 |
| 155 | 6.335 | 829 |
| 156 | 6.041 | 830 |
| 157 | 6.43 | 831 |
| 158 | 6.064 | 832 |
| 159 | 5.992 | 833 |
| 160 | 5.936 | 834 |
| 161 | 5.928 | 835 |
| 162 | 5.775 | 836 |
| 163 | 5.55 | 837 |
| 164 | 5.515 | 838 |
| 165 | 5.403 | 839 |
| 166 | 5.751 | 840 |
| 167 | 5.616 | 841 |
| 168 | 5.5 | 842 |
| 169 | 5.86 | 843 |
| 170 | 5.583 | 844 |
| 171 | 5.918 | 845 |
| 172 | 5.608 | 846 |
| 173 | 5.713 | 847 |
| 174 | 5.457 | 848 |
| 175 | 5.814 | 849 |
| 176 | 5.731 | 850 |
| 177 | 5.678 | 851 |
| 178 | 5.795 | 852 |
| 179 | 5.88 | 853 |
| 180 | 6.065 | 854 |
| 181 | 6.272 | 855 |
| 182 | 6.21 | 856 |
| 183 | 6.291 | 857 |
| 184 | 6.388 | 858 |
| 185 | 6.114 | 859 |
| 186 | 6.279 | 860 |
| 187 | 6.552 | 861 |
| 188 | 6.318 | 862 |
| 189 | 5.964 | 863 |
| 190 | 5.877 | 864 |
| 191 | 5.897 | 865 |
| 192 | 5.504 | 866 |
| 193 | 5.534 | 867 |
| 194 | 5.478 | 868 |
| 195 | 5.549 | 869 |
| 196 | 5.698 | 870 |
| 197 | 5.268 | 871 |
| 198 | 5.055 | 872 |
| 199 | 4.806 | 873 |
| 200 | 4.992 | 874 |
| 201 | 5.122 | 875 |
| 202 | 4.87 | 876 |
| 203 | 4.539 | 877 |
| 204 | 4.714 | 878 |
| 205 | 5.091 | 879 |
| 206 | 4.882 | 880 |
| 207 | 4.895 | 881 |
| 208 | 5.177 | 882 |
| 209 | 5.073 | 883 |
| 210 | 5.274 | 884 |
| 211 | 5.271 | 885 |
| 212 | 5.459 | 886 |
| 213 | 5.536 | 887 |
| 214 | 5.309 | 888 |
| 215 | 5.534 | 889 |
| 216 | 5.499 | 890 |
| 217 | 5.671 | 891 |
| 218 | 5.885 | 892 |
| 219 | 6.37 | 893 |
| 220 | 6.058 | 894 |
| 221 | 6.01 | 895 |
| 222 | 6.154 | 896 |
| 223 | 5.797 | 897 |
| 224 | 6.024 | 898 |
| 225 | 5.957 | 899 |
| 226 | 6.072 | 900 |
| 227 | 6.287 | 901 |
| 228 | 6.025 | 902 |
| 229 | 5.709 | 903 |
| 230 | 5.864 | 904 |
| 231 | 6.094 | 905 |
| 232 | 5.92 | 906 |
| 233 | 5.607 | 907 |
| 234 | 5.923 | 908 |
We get 6.4 keV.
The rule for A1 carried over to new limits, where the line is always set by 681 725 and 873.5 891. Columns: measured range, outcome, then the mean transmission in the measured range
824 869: -3.8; 5.92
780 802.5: 3.9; 4.92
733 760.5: 2.1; 5.86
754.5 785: -1.8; 6.48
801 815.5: 2.8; 4.66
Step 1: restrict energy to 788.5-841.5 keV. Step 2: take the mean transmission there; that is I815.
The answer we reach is 5.23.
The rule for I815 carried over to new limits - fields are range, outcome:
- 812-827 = 6.05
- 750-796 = 6.06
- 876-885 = 4.97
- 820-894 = 5.72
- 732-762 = 5.91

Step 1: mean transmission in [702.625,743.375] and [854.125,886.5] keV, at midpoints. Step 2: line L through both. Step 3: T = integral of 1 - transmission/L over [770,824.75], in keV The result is 7.2 keV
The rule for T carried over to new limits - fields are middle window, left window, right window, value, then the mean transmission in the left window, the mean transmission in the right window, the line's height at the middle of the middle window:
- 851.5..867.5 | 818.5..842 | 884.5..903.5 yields -0.36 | 6.01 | 5.82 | 5.93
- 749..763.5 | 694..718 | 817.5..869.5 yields 2.69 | 6.82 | 5.95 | 6.5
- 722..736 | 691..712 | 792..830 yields -2.09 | 6.66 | 4.99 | 6.24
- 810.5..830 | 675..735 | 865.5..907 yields -0.11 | 6.72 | 5.51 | 5.95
